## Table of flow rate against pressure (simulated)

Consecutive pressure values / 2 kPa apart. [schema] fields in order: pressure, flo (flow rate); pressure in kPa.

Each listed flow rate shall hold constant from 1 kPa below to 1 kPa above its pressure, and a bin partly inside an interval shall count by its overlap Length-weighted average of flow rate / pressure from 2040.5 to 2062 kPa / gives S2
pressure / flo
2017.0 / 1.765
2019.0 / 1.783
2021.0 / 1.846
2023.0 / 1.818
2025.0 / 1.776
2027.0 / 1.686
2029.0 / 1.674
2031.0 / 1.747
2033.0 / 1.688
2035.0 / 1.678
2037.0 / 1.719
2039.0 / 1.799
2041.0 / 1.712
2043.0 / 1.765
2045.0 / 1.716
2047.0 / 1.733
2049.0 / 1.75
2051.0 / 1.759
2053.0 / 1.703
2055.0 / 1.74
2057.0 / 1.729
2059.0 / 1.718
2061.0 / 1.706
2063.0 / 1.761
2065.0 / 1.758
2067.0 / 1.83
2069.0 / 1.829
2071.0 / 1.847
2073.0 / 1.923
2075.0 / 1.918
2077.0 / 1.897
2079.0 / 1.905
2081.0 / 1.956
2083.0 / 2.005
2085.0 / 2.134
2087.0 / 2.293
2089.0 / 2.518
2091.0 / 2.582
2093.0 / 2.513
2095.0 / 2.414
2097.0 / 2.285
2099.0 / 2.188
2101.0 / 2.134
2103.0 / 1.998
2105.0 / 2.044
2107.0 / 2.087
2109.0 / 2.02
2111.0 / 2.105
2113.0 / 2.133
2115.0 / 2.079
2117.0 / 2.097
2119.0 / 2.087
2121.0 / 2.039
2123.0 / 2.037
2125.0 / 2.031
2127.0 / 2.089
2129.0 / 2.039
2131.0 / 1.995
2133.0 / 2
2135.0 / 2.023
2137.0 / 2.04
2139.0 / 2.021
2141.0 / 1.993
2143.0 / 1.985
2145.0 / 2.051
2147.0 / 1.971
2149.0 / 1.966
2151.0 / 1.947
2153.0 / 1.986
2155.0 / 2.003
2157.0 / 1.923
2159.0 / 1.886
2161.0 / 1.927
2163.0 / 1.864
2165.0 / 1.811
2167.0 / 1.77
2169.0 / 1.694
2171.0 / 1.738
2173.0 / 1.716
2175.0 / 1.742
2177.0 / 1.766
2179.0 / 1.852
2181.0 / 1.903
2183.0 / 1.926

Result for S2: 1.73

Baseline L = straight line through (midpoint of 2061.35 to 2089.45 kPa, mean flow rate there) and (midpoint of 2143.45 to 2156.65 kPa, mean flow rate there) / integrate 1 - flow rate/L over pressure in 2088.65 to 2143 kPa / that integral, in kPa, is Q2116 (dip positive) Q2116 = -4.3 kPa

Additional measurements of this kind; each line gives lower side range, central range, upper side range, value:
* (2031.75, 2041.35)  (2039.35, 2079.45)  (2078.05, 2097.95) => 3.55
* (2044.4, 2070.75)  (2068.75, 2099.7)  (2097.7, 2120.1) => -3.41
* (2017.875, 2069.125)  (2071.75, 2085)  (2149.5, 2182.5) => -1.29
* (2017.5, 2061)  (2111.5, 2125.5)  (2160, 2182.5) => -2.35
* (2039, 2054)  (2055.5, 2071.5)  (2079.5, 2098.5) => 1.54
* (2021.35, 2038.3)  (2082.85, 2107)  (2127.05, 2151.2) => -4.67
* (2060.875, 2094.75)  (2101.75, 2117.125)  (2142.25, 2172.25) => -0.67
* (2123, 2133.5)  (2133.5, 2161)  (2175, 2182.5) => -0.35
